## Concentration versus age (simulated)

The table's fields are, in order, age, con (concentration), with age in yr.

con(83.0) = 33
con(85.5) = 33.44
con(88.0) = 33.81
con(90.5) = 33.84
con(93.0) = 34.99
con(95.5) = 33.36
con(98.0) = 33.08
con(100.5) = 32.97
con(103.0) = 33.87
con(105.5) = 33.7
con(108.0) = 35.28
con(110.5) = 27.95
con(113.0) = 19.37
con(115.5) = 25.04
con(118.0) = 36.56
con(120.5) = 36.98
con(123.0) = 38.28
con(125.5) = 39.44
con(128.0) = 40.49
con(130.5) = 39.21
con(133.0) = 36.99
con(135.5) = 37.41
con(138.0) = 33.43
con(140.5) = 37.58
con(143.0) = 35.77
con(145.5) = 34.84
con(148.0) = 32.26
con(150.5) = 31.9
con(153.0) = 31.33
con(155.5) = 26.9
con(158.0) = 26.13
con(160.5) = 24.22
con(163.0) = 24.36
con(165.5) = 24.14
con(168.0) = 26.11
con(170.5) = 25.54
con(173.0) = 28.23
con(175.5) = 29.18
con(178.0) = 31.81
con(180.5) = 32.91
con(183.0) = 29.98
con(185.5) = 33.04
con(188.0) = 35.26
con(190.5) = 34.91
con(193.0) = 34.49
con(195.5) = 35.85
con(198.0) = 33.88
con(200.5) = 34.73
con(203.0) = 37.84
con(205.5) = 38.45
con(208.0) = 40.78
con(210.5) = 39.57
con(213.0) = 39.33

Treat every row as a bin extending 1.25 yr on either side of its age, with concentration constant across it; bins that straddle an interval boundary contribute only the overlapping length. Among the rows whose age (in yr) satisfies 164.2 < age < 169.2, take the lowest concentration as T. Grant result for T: 24.14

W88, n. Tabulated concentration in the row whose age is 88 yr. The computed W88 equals 33.81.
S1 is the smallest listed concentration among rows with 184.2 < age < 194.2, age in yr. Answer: 33.04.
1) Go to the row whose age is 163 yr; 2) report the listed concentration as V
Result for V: 24.36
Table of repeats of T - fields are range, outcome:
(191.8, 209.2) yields 33.88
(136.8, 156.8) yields 26.9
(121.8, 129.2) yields 38.28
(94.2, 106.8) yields 32.97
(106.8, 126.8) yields 19.37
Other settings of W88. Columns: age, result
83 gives 33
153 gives 31.33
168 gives 26.11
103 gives 33.87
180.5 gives 32.91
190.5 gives 34.91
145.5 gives 34.84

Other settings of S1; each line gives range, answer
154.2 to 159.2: 26.13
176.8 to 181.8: 31.81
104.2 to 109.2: 33.7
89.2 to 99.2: 33.08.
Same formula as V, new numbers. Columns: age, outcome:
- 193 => 34.49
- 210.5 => 39.57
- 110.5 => 27.95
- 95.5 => 33.36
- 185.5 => 33.04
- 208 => 40.78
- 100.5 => 32.97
